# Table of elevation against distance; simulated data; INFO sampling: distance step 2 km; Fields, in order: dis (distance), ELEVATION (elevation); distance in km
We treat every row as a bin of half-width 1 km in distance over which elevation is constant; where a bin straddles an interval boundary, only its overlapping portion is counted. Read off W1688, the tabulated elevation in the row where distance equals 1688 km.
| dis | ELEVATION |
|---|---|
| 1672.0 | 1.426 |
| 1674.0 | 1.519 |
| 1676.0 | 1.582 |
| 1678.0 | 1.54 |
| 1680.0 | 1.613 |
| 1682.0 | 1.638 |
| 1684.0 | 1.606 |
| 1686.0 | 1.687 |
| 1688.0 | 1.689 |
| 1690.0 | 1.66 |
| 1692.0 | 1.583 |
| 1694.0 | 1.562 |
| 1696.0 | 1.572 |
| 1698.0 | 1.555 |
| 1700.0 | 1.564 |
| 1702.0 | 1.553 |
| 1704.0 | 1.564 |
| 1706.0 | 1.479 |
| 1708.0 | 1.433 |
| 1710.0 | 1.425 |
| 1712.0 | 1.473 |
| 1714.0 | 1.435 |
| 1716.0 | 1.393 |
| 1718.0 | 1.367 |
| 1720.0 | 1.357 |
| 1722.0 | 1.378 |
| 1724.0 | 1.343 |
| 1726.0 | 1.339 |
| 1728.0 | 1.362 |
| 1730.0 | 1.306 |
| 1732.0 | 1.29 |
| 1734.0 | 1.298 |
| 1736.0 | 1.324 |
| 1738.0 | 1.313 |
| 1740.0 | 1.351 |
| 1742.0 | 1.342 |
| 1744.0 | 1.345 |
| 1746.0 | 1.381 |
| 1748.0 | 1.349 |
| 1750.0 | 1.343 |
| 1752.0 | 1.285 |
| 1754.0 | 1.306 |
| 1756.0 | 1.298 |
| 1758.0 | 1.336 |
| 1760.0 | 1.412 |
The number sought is 1.689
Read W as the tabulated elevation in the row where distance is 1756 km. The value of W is 1.298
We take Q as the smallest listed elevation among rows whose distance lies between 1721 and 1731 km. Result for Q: 1.306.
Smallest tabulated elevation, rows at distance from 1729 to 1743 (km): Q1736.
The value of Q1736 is 1.29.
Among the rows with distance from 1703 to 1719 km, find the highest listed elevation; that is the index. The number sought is 1.564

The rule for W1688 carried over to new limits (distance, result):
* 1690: 1.66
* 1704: 1.564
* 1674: 1.519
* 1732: 1.29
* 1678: 1.54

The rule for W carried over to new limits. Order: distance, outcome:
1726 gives 1.339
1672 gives 1.426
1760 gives 1.412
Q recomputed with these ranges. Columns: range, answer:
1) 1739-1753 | 1.285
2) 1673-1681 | 1.519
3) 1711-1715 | 1.435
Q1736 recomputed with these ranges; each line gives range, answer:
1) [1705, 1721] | 1.357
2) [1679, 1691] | 1.606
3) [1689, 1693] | 1.583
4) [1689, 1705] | 1.553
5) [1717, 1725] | 1.343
